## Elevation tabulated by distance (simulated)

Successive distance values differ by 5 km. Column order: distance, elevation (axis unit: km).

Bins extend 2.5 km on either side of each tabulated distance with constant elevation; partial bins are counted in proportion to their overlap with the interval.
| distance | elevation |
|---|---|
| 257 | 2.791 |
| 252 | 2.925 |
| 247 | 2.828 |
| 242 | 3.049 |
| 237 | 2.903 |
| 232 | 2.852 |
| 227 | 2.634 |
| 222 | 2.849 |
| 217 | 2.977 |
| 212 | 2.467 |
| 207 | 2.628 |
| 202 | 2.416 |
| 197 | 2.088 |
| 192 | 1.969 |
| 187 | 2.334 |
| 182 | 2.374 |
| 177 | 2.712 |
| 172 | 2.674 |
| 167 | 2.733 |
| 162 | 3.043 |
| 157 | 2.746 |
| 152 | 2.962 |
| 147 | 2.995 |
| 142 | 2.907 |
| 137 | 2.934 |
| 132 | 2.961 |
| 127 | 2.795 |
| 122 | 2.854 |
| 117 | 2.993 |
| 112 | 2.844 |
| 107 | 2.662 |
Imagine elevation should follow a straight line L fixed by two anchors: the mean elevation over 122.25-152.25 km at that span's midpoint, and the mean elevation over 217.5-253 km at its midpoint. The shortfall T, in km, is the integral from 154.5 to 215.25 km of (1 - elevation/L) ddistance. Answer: 7.8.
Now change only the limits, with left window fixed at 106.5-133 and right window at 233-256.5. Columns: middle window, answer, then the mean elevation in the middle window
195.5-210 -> 2.47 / 2.4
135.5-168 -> -0.42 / 2.91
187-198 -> 3.04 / 2.09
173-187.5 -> 1.86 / 2.51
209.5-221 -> 0.63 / 2.74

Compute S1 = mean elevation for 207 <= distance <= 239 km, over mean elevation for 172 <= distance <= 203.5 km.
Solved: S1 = 1.18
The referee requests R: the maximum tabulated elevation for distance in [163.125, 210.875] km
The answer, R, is 2.733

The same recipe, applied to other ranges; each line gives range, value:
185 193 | 2.334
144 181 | 3.043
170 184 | 2.712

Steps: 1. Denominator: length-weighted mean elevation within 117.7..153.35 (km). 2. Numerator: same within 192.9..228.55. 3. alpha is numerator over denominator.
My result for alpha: 0.9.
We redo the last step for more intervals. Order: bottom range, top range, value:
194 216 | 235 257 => 1.20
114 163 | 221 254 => 0.98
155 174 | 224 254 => 1.02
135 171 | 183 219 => 0.83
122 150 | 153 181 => 0.95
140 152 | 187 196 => 0.71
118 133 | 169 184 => 0.90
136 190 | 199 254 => 1.01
